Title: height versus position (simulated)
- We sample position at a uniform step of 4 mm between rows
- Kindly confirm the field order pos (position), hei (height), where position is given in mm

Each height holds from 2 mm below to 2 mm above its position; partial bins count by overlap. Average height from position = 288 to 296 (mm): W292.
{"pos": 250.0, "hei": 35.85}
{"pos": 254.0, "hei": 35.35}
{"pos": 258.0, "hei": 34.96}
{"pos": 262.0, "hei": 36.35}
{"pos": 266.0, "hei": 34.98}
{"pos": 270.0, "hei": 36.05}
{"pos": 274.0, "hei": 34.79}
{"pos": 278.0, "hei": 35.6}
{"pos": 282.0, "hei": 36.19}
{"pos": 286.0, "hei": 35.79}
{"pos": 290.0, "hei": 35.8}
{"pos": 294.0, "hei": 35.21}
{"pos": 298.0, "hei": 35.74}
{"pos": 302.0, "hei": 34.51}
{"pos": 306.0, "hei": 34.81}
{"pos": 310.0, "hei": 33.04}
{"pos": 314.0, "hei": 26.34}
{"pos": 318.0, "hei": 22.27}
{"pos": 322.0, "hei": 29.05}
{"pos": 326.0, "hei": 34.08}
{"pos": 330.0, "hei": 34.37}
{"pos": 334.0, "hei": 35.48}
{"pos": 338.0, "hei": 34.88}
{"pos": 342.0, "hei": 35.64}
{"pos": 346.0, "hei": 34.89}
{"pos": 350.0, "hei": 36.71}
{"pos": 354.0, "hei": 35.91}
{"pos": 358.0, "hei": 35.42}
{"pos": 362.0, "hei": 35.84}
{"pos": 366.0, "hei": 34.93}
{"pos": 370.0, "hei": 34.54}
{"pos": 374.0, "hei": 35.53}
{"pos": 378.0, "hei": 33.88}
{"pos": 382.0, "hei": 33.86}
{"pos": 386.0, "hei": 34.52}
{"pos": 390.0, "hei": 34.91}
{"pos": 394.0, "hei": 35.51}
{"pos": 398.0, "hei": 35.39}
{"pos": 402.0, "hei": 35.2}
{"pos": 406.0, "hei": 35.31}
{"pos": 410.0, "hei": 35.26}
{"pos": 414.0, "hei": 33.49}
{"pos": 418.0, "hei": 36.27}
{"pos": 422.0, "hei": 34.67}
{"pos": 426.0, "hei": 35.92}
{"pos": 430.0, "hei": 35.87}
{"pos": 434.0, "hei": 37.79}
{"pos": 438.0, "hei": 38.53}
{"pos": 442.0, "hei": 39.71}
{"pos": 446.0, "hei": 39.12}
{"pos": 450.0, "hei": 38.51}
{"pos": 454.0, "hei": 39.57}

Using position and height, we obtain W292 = 35.5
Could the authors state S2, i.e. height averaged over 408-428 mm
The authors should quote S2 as 35.1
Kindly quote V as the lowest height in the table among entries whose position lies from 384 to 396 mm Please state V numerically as 34.52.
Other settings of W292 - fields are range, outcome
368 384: 34.5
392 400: 35.5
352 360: 35.7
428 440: 37.4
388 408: 35.3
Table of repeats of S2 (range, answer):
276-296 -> 35.7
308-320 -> 27.2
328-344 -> 35.1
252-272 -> 35.5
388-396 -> 35.2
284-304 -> 35.4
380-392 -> 34.4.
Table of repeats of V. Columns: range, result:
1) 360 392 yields 33.86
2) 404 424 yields 33.49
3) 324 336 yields 34.08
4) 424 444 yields 35.87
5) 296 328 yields 22.27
